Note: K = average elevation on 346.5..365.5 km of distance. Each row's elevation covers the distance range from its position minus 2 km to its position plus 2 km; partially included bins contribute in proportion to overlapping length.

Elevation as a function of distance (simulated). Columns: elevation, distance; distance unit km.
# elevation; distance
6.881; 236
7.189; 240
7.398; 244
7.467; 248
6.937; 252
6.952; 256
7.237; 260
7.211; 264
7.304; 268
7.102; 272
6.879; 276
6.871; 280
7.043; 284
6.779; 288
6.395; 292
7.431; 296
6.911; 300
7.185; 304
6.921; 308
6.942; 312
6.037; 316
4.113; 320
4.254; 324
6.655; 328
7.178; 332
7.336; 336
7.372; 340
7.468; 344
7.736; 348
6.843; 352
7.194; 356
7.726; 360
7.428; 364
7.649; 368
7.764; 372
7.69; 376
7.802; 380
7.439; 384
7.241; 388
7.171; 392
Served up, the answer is 7.38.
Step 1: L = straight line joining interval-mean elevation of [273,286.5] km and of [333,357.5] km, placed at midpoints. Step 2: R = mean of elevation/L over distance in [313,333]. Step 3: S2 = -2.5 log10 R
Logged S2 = 0.27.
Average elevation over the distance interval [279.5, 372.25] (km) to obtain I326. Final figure 6.87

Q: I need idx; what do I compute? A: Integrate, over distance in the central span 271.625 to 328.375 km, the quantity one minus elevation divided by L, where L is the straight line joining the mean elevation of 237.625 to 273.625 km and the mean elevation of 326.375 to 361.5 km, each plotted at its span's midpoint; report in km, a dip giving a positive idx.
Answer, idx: 5.9 km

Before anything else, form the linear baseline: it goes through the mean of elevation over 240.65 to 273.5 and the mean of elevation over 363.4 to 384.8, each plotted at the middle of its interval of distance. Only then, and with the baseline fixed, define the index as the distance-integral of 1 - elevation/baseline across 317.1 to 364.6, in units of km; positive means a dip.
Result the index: 5.0 km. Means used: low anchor 7.2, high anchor 7.65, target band 6.74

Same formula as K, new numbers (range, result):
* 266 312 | 6.98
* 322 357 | 6.88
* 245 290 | 7.08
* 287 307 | 6.95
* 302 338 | 6.29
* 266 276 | 7.14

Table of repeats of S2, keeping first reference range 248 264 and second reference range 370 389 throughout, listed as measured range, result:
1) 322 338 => 0.167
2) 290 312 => 0.050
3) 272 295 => 0.058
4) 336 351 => 0.001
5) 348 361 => 0.031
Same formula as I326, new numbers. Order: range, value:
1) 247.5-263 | 7.12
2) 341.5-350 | 7.59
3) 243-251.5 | 7.35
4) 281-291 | 6.86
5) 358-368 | 7.59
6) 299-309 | 7.02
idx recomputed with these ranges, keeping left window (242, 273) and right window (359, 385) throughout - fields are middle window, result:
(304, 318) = 1.3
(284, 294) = 0.9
